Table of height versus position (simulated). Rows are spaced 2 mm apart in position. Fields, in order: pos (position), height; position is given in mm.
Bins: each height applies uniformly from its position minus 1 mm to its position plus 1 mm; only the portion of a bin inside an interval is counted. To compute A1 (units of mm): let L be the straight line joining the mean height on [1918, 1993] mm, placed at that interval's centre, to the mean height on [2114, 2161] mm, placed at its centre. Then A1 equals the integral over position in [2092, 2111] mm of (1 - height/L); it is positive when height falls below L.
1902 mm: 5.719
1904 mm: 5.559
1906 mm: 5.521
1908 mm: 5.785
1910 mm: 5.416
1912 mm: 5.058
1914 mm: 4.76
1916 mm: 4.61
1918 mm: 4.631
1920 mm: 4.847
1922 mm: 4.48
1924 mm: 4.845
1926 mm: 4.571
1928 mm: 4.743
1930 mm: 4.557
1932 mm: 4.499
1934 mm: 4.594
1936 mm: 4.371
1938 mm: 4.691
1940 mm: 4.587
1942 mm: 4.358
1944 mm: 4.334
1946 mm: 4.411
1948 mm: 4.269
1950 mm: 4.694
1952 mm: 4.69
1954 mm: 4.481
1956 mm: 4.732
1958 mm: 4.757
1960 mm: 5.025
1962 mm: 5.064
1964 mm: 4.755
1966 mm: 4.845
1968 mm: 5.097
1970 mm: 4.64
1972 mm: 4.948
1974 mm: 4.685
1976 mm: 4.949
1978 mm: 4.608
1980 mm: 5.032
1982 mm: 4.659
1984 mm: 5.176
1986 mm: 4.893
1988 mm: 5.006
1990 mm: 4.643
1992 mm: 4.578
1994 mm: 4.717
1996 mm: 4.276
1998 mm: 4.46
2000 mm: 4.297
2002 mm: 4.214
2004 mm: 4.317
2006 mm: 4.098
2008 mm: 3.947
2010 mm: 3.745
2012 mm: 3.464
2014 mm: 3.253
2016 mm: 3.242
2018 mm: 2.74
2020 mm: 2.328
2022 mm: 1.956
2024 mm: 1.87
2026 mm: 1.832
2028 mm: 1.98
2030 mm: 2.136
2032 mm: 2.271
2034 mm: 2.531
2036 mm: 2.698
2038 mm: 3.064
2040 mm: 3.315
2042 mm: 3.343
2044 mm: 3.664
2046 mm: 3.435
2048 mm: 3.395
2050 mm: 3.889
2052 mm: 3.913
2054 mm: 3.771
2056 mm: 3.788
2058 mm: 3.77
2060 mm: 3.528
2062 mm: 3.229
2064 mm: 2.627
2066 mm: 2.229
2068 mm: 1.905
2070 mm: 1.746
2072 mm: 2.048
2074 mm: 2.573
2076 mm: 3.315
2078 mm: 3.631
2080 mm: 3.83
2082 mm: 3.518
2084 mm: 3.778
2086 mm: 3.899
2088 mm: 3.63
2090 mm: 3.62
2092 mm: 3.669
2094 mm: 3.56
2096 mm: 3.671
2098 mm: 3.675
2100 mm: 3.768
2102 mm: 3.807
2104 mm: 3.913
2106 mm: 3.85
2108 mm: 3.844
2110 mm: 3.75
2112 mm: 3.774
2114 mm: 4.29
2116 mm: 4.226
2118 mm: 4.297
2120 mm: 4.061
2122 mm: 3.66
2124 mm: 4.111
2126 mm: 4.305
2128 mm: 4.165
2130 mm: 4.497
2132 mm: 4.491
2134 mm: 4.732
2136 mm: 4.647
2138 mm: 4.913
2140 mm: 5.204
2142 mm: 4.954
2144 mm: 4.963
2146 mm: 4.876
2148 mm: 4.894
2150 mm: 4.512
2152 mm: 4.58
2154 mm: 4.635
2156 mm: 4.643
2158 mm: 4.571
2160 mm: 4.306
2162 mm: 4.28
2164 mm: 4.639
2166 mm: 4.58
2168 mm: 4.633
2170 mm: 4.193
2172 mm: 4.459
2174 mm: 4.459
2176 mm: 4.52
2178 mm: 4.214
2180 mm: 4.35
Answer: 3.4 mm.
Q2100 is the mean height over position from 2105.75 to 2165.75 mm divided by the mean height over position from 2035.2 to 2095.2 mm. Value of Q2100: 1.35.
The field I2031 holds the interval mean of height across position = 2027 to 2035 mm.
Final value 2.23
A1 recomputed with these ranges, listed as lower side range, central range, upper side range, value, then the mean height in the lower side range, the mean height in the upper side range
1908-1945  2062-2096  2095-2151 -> 9.73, 4.69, 4.28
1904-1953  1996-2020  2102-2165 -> 4.43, 4.74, 4.4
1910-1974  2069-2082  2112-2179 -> 4.70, 4.69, 4.49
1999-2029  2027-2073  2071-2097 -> 4.62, 3.15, 3.44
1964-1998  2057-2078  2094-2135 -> 7.61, 4.79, 4.03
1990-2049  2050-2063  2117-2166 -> -0.03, 3.3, 4.54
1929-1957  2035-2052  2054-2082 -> -0.52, 4.52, 2.99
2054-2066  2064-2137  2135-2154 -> 7.32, 3.32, 4.83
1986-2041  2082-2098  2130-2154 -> 2.05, 3.4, 4.78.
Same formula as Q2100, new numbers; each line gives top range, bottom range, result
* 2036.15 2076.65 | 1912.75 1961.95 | 0.68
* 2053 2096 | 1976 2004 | 0.69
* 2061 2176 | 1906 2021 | 0.88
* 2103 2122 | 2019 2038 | 1.79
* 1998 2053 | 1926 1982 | 0.68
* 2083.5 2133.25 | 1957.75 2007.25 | 0.84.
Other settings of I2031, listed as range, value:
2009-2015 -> 3.49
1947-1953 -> 4.55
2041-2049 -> 3.46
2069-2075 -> 2.12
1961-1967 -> 4.89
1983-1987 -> 5.03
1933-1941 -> 4.56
